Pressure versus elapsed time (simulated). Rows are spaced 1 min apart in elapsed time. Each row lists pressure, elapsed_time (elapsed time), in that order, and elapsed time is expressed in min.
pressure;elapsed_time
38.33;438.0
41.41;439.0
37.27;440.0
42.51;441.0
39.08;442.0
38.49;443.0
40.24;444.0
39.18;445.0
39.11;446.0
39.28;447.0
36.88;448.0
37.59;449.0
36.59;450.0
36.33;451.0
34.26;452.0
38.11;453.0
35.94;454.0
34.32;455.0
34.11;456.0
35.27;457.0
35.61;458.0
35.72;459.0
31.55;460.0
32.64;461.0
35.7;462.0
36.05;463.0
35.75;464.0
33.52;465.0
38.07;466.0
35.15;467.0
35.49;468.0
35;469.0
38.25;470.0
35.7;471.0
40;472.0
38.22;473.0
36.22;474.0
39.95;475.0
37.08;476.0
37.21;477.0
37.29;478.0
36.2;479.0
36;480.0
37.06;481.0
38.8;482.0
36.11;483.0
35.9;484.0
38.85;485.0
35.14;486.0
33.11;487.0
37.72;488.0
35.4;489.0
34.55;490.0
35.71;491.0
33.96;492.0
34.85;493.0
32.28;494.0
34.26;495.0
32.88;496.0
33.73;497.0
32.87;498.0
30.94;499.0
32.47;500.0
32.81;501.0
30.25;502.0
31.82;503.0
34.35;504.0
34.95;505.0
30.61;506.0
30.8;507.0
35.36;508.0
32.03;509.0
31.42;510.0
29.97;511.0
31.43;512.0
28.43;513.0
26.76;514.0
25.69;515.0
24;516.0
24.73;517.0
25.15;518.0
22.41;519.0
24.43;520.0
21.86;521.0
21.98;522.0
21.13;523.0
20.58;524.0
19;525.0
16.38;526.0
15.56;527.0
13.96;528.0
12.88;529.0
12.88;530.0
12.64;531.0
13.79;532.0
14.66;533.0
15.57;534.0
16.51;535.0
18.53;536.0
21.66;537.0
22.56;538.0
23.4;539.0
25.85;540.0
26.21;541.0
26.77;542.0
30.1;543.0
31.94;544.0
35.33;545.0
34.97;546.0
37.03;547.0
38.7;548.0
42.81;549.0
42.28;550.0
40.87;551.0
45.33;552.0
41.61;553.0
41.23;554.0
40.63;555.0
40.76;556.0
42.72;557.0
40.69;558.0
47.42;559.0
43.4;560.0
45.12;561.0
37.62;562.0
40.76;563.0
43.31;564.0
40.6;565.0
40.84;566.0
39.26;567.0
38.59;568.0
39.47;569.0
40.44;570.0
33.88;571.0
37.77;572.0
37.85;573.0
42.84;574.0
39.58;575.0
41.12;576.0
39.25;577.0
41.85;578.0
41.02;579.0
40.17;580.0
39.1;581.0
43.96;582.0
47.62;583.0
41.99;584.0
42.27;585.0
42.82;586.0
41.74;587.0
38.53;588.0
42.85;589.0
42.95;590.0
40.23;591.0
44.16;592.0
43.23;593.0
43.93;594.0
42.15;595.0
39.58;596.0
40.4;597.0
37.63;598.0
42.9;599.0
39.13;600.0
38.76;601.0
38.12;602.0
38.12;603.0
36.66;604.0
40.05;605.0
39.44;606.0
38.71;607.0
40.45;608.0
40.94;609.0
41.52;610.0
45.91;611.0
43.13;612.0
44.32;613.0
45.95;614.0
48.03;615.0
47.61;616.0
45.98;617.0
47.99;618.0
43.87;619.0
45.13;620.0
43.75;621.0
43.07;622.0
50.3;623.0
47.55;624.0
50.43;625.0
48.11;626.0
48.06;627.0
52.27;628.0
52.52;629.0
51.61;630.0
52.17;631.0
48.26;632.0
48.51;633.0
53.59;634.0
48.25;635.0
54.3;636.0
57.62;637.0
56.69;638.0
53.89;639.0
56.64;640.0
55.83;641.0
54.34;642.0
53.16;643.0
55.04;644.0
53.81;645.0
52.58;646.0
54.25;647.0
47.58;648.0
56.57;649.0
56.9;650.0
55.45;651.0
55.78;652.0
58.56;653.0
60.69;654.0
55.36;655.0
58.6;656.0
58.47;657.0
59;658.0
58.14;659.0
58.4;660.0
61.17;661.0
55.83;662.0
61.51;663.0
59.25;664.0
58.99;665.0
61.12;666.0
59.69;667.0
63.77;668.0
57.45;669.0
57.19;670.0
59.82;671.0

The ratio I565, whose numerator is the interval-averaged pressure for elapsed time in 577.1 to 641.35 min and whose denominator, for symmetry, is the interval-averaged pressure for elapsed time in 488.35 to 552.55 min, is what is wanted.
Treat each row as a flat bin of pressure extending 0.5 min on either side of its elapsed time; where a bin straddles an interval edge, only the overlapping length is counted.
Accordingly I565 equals 1.6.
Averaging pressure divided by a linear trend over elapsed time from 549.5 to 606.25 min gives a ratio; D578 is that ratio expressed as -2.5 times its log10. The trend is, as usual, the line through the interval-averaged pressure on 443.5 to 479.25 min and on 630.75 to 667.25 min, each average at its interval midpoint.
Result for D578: 0.18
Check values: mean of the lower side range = 36.5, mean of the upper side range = 55.8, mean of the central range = 41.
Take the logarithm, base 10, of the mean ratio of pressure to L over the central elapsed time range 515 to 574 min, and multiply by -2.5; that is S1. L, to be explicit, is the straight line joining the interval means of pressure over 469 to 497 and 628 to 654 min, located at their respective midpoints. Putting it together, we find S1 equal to 0.38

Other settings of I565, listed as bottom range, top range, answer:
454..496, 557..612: 1.14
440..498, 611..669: 1.46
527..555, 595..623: 1.54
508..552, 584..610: 1.60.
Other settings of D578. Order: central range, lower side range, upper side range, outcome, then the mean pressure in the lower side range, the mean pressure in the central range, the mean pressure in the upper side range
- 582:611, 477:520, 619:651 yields 0.13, 32.6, 41.1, 51.6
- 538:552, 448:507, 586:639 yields 0.19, 35.3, 33.6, 45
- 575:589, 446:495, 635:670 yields 0.17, 36.1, 41.6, 56.8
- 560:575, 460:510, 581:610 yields -0.01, 35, 40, 41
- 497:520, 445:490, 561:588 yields 0.26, 36.3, 29.9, 40.6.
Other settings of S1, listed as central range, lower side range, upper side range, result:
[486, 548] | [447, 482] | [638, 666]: 0.462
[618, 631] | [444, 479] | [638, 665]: 0.116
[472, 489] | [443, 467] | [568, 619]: 0.005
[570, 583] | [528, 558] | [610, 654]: -0.078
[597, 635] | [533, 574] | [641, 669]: 0.095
